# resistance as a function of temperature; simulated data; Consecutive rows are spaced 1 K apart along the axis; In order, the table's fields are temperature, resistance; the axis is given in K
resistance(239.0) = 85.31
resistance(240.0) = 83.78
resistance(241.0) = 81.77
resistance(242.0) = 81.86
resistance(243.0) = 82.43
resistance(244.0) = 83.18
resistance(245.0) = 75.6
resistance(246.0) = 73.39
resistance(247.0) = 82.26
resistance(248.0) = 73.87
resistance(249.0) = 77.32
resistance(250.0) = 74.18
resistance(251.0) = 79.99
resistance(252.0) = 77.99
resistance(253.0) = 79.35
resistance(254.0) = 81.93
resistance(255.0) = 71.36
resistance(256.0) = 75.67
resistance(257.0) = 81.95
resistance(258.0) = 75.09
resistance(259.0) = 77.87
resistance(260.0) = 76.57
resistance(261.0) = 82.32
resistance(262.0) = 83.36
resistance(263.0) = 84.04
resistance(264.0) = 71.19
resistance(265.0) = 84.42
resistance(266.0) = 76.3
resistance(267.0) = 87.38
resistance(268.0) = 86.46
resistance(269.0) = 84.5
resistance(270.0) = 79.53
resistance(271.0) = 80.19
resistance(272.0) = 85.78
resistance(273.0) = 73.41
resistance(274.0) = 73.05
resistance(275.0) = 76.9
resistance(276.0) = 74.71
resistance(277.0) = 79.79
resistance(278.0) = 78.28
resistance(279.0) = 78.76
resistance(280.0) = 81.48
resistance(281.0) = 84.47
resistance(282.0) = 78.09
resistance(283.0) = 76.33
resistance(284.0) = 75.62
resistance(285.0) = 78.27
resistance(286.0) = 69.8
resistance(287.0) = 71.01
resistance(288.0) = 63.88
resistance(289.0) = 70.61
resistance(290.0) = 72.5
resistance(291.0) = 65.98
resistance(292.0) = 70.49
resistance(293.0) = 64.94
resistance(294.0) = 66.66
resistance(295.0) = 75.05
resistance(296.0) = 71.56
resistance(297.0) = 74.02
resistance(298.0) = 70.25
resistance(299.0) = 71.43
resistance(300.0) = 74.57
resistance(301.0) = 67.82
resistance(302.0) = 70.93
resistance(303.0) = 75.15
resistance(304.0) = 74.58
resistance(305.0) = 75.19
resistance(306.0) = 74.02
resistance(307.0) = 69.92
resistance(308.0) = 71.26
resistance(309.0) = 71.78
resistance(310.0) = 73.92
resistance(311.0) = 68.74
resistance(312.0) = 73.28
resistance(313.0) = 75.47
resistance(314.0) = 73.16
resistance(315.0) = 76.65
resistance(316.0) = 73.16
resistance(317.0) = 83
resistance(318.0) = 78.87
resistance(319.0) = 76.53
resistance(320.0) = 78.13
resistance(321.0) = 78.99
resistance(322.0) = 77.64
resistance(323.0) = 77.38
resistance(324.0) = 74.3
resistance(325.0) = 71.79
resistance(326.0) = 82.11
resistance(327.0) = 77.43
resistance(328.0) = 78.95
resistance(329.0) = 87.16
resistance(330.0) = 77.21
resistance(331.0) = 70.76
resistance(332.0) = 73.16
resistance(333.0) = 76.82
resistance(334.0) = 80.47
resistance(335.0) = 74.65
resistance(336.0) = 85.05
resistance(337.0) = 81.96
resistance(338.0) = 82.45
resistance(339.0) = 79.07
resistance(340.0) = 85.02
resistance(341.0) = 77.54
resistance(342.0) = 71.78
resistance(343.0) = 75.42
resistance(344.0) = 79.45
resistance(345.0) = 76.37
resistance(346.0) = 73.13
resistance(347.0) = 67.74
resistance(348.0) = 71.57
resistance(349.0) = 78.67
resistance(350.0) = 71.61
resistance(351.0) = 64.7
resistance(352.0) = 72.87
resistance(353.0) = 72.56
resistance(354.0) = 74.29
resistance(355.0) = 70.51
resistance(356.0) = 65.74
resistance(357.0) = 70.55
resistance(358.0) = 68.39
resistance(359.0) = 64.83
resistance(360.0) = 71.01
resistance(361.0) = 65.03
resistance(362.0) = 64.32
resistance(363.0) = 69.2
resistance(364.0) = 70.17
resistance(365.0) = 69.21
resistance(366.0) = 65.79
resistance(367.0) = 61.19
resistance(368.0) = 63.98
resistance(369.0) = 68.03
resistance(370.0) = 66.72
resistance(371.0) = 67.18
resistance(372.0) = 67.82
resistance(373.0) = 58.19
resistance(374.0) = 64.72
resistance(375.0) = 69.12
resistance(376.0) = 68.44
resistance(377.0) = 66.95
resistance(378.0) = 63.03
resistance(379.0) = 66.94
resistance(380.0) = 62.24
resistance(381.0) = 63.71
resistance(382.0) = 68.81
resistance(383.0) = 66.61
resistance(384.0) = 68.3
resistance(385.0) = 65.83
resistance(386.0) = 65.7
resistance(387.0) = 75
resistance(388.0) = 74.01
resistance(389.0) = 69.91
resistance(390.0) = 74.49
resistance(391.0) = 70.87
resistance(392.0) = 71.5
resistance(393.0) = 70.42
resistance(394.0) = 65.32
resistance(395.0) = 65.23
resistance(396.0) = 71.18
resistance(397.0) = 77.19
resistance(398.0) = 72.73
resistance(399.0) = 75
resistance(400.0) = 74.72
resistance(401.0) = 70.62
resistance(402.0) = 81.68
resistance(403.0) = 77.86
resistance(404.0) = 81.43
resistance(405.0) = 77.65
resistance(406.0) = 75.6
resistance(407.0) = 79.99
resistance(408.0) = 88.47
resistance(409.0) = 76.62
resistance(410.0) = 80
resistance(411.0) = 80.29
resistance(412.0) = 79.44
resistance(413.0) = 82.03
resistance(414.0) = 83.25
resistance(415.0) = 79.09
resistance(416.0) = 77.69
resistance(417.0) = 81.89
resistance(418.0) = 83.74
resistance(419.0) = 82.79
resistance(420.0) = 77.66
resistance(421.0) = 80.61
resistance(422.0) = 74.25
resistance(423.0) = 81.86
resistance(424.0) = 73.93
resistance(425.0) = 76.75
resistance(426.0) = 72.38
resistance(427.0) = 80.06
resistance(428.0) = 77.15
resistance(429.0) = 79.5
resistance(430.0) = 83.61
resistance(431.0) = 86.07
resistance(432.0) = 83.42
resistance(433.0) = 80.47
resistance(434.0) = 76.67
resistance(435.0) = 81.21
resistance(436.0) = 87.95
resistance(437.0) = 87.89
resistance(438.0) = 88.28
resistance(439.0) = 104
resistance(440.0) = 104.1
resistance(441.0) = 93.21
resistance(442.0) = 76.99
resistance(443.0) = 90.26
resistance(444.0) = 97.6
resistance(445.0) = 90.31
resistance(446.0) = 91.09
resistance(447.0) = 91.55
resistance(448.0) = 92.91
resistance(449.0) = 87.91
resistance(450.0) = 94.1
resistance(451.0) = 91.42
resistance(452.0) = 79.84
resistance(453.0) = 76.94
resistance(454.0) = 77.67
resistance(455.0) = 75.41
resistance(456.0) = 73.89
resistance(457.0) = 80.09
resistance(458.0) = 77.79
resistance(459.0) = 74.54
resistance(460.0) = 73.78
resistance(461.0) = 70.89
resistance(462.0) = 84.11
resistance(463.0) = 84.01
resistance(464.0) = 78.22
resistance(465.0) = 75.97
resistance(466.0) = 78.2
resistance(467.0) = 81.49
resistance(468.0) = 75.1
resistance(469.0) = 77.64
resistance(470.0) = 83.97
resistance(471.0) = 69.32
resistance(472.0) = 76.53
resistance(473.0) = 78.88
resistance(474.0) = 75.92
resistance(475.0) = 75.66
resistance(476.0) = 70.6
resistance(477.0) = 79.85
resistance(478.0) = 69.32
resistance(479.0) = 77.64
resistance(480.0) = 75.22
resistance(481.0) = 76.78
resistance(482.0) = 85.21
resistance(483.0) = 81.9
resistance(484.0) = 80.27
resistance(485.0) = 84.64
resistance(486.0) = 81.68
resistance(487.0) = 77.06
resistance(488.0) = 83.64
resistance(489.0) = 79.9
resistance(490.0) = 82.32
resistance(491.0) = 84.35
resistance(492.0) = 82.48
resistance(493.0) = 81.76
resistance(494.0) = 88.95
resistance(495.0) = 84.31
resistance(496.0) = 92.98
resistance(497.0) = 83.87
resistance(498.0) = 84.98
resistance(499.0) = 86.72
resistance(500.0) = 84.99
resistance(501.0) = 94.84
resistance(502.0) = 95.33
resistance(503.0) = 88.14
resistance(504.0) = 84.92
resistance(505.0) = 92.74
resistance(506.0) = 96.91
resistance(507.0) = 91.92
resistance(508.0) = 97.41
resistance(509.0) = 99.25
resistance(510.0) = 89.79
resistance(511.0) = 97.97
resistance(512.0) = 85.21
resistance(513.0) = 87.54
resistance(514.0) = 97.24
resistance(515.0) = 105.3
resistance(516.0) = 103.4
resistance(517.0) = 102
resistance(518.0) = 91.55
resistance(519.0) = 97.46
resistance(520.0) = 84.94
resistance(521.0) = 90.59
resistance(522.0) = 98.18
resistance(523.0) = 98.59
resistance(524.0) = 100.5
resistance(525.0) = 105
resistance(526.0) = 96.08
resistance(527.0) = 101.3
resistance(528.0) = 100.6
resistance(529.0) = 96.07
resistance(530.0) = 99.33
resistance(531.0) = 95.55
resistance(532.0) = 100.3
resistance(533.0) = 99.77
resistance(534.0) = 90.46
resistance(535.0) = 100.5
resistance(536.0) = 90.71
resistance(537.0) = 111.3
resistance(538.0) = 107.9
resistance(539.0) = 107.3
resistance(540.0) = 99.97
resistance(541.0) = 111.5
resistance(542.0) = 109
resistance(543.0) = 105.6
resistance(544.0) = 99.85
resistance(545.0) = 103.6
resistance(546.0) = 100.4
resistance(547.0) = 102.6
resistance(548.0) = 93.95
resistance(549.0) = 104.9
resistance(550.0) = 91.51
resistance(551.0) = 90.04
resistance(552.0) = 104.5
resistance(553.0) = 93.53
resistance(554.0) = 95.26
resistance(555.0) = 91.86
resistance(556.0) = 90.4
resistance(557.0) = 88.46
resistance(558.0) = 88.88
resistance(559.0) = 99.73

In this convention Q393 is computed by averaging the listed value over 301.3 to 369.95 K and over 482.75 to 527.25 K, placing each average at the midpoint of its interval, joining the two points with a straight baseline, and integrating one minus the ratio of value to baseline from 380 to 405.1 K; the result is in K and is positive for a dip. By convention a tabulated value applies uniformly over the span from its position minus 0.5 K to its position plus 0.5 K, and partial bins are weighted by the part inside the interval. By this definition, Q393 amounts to 2.5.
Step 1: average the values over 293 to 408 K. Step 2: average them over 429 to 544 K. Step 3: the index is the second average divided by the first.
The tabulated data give 1.22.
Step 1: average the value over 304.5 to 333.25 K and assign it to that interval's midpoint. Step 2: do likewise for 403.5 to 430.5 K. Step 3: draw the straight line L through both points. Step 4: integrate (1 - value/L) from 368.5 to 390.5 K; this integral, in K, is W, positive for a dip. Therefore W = 3.0 K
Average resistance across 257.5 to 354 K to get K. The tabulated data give 75.9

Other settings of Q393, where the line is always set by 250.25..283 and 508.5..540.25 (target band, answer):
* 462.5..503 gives 5.9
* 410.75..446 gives 2.9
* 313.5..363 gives 5.5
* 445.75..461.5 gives 1.9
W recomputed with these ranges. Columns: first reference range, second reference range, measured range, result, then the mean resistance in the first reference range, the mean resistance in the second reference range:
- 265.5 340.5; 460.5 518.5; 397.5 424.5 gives 0.7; 75.9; 84.6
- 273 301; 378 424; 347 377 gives 2.5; 73.5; 74.8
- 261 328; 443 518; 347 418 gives 7.5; 75.6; 84.5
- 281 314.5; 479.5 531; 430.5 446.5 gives -0.8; 72.2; 90.5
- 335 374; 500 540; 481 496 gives 1.5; 71.3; 96.7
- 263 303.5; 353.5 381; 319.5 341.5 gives -2.5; 75.4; 66.7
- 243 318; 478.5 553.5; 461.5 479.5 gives 2.5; 75.9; 93.4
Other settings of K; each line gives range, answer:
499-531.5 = 95.2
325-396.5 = 71.2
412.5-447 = 83.9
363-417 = 71.7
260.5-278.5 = 80.1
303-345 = 76.7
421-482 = 81.4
